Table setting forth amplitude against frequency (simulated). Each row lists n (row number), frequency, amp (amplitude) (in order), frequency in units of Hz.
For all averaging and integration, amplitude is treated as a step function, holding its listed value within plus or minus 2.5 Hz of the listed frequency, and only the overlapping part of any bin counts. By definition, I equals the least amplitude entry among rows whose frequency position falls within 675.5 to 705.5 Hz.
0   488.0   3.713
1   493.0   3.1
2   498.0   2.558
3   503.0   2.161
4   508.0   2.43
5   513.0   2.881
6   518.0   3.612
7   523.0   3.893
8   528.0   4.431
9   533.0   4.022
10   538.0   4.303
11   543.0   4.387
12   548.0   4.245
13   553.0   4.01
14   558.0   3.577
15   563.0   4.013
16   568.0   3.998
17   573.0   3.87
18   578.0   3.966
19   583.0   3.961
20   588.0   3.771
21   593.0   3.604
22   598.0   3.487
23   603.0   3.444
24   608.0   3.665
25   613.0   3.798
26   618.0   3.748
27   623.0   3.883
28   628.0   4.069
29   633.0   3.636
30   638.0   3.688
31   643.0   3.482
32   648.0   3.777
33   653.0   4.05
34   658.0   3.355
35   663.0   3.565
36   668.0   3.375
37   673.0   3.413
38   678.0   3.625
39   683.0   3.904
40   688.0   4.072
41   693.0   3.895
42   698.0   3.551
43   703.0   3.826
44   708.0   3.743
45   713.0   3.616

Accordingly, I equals 3.551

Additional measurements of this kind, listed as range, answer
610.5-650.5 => 3.482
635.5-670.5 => 3.355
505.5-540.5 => 2.43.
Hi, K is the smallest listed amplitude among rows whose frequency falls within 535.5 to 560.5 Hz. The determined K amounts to 3.577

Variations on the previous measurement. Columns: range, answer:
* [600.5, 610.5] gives 3.444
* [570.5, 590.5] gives 3.771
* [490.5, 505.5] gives 2.161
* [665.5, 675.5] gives 3.375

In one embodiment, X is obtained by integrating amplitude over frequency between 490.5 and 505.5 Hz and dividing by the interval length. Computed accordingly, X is 2.61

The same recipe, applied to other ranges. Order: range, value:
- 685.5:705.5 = 3.84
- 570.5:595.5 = 3.83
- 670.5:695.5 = 3.78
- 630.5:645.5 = 3.6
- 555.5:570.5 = 3.86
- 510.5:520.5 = 3.25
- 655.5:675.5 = 3.43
